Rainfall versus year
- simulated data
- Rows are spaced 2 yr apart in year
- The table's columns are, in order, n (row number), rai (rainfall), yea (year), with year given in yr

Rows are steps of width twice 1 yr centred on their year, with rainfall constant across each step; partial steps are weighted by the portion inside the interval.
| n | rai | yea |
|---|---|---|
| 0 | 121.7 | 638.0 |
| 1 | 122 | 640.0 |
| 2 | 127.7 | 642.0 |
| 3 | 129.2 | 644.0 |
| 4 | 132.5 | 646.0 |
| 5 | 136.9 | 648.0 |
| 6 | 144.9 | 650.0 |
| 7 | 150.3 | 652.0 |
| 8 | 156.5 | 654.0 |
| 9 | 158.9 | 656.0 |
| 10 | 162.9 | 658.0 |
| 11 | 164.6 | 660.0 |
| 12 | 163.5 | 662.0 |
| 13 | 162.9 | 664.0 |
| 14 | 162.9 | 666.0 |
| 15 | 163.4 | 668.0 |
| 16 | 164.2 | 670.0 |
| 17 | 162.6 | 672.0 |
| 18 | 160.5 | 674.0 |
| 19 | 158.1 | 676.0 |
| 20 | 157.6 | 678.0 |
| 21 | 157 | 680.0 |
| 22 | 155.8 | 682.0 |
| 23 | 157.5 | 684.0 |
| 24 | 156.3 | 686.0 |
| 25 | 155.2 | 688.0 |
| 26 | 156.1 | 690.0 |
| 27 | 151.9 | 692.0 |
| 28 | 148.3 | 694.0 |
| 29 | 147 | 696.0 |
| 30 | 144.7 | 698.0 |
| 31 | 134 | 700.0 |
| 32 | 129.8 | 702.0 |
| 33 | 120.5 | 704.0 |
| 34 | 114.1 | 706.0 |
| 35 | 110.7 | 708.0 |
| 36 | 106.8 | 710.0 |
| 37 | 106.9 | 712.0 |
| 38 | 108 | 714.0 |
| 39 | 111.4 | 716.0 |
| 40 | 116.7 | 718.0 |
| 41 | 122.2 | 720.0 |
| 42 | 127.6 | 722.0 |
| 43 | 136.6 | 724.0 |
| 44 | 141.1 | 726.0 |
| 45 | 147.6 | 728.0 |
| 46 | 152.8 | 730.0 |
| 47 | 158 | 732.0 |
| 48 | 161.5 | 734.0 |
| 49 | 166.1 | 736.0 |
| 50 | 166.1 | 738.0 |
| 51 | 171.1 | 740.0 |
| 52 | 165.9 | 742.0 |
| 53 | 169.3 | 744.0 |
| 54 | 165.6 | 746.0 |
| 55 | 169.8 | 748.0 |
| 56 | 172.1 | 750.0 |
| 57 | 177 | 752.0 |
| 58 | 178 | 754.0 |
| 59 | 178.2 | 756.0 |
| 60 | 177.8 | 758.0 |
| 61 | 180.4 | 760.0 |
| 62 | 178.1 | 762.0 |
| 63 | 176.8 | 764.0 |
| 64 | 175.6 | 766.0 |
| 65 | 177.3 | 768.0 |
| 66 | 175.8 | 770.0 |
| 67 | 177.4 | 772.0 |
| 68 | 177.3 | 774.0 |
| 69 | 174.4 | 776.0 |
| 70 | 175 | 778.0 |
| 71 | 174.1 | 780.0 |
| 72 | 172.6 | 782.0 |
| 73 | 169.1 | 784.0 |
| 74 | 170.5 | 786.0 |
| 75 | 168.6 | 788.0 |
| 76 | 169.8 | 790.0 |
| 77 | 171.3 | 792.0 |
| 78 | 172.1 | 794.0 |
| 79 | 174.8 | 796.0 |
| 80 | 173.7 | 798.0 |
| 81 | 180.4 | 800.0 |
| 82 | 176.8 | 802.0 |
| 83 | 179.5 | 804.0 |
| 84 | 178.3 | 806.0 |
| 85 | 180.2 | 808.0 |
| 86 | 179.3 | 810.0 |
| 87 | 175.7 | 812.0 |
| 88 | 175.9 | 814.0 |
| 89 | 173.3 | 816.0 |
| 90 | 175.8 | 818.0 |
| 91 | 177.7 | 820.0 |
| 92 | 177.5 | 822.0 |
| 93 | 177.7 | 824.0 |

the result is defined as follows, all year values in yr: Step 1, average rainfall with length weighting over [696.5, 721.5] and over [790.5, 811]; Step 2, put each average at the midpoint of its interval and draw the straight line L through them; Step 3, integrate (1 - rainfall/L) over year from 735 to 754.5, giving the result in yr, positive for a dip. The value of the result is -3.9 yr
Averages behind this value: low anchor 120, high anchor 176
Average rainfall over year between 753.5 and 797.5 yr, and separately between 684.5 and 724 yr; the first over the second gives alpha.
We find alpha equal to 1.3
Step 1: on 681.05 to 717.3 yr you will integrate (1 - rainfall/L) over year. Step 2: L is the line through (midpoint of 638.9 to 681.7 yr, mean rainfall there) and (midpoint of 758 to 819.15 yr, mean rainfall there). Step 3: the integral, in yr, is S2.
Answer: 5.7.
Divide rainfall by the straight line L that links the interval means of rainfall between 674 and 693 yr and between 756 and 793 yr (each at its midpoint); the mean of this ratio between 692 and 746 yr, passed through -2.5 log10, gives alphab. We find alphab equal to 0.18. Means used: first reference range 156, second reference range 175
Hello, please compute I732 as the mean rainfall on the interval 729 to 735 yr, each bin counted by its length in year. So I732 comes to 157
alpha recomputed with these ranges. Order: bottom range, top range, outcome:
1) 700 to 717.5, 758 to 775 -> 1.55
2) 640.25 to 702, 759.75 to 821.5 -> 1.15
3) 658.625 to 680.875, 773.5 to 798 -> 1.07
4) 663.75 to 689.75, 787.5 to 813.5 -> 1.10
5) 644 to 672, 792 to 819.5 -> 1.14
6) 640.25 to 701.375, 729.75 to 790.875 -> 1.13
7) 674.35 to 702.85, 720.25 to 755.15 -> 1.06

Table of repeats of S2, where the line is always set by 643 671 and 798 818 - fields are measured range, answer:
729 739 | 0.3 yr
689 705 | 1.8 yr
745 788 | -1.0 yr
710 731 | 4.8 yr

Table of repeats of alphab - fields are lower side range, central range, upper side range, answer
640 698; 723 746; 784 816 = 0.04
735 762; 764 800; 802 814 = 0.01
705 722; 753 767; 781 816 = -0.21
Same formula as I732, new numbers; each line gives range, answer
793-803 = 176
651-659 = 157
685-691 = 156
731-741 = 165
